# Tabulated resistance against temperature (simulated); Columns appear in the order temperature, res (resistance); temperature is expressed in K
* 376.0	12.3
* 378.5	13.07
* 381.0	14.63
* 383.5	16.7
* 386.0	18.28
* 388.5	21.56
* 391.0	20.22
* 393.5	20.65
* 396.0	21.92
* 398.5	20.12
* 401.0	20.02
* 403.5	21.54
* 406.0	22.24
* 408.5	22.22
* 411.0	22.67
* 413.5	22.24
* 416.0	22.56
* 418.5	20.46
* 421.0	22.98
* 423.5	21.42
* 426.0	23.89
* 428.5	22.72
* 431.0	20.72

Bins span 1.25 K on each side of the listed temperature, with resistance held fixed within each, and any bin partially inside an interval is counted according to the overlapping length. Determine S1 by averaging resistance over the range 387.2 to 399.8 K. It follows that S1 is 20.9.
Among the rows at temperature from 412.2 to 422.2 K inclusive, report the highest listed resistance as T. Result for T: 22.98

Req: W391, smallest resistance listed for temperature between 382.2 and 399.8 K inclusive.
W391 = 16.7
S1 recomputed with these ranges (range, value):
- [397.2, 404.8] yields 20.6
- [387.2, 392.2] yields 20.9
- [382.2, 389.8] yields 18.8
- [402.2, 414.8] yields 22.2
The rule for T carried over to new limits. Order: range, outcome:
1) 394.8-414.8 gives 22.67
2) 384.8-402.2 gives 21.92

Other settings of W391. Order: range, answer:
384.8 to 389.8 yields 18.28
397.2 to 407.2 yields 20.02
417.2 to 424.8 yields 20.46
